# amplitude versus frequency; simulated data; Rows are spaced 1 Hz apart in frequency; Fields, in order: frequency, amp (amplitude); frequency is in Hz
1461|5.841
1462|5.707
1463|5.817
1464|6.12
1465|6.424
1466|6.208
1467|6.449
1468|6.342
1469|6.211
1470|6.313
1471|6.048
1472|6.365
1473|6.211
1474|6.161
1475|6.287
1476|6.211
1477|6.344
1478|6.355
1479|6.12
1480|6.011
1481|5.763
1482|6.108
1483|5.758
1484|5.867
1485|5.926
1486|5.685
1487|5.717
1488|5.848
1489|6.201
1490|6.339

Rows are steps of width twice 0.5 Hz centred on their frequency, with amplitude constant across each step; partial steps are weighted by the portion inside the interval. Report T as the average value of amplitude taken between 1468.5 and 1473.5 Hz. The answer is 6.23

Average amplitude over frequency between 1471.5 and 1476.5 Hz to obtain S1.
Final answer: 6.25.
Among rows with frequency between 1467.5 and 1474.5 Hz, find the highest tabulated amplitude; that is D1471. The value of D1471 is 6.365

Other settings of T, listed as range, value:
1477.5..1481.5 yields 6.06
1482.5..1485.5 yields 5.85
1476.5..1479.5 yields 6.27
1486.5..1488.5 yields 5.78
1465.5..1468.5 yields 6.33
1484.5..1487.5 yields 5.78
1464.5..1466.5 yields 6.32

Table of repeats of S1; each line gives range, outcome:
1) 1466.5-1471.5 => 6.27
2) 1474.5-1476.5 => 6.25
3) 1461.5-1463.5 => 5.76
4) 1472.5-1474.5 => 6.19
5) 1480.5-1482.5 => 5.94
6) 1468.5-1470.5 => 6.26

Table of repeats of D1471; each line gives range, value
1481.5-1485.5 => 6.108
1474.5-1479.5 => 6.355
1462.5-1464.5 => 6.12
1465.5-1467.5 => 6.449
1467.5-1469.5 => 6.342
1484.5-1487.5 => 5.926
